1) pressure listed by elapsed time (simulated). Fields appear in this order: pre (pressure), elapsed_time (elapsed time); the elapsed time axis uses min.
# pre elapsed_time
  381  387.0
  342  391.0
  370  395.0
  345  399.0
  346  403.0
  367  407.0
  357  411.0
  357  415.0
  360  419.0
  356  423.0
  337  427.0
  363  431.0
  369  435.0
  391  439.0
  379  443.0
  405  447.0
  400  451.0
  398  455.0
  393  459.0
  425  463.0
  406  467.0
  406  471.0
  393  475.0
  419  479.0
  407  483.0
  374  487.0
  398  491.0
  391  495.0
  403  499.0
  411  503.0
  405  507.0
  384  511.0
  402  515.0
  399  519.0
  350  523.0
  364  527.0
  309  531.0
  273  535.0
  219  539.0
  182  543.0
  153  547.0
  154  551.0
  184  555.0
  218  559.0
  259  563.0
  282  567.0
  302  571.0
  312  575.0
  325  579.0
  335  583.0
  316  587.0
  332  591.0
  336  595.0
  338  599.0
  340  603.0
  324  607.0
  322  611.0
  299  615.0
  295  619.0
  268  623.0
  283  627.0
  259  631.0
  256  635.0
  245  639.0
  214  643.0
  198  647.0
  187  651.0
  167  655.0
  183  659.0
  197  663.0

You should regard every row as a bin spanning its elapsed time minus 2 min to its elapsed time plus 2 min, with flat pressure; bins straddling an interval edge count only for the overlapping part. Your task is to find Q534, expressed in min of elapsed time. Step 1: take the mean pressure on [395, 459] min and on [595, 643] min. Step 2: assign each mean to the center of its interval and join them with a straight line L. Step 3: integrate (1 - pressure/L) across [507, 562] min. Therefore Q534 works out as 7.9 min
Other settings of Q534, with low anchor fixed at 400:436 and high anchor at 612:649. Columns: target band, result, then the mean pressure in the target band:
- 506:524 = -4.5 min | 389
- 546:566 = 6.3 min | 200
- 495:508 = -3.5 min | 404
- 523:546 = 2.5 min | 271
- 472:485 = -3.1 min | 406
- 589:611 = -4.8 min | 333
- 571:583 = -1.5 min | 318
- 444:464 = -3.7 min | 402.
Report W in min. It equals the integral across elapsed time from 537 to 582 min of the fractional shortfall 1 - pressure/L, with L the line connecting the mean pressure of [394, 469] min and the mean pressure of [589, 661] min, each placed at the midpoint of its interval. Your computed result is 9.73 min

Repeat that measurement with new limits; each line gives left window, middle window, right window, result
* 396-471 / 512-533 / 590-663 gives -2.6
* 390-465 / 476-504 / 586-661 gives -4.9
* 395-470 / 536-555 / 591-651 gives 8.1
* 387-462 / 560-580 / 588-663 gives 0.3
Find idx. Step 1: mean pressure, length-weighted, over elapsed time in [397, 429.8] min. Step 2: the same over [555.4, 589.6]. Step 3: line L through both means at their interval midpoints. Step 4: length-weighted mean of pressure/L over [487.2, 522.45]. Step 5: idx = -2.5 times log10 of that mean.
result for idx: -0.243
